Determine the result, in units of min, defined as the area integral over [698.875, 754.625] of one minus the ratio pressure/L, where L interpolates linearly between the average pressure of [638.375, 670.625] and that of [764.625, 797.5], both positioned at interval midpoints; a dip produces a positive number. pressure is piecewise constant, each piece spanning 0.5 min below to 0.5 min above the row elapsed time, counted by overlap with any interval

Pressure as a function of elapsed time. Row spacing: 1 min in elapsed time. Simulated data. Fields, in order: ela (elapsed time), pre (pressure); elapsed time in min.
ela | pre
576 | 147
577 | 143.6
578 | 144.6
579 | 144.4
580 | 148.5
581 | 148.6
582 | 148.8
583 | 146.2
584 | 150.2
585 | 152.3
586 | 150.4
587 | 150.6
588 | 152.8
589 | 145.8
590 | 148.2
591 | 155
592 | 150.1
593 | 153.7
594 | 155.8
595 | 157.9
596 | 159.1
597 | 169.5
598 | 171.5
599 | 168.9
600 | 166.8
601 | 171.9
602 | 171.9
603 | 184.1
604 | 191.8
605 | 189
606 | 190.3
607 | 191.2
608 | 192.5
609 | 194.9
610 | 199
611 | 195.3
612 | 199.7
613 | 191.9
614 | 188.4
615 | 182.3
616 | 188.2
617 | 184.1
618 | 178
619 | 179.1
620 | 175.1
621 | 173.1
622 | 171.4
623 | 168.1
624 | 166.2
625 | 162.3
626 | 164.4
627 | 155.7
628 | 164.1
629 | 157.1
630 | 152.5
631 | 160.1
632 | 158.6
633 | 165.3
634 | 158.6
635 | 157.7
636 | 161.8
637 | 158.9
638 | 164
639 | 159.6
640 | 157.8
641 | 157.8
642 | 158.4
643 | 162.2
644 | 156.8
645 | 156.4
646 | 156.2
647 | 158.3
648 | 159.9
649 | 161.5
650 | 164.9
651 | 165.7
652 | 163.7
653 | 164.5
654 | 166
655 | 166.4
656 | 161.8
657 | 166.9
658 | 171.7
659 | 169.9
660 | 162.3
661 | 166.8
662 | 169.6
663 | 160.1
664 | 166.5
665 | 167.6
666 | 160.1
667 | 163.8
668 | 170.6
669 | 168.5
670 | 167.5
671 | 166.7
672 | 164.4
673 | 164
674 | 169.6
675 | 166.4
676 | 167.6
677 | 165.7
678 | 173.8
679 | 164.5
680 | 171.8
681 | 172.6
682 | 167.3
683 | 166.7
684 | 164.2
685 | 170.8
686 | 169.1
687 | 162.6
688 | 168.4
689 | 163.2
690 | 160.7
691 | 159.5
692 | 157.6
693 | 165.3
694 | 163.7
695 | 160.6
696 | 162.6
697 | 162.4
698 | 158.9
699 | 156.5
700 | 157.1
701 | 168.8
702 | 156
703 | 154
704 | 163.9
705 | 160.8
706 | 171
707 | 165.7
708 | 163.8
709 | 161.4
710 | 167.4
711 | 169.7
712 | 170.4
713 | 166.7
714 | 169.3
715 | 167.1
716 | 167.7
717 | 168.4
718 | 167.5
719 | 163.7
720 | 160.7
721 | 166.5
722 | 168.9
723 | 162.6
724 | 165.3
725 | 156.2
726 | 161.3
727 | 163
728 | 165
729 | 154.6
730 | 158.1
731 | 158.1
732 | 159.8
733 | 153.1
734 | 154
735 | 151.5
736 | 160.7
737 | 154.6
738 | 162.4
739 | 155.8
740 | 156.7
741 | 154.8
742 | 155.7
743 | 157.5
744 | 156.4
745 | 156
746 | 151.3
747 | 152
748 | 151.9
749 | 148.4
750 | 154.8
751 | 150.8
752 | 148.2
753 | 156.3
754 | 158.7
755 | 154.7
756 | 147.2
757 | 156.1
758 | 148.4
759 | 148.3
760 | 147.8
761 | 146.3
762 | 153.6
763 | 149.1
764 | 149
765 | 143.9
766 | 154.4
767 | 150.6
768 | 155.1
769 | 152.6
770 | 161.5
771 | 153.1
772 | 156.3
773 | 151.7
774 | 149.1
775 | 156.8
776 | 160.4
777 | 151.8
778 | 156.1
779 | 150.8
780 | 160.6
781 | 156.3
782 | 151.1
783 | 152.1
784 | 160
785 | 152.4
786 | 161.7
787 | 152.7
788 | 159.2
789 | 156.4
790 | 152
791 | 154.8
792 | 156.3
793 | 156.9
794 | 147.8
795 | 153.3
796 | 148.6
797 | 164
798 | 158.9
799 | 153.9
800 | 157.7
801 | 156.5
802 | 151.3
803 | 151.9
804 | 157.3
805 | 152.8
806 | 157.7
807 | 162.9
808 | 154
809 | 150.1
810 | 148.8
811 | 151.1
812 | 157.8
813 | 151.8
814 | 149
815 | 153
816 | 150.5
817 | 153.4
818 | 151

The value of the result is -0.6 min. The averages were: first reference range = 163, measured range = 160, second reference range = 155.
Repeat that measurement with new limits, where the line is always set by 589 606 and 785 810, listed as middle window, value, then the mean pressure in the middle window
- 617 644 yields 0.19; 164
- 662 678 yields -0.37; 166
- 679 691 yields -0.37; 167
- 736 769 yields 1.03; 153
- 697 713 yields -0.26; 163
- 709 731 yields -0.68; 165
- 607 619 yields -1.75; 190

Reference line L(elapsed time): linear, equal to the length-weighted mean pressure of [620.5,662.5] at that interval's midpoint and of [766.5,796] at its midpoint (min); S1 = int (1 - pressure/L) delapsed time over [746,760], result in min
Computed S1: 0.4 min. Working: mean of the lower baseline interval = 162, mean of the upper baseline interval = 155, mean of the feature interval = 152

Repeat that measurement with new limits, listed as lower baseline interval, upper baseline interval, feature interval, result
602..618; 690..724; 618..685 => 5.2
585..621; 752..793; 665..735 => -0.8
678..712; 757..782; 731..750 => 0.2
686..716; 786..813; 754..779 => 0.9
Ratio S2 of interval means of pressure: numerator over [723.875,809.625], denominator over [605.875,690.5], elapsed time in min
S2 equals 0.92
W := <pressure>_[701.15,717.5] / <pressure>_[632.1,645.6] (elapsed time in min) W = 1.04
